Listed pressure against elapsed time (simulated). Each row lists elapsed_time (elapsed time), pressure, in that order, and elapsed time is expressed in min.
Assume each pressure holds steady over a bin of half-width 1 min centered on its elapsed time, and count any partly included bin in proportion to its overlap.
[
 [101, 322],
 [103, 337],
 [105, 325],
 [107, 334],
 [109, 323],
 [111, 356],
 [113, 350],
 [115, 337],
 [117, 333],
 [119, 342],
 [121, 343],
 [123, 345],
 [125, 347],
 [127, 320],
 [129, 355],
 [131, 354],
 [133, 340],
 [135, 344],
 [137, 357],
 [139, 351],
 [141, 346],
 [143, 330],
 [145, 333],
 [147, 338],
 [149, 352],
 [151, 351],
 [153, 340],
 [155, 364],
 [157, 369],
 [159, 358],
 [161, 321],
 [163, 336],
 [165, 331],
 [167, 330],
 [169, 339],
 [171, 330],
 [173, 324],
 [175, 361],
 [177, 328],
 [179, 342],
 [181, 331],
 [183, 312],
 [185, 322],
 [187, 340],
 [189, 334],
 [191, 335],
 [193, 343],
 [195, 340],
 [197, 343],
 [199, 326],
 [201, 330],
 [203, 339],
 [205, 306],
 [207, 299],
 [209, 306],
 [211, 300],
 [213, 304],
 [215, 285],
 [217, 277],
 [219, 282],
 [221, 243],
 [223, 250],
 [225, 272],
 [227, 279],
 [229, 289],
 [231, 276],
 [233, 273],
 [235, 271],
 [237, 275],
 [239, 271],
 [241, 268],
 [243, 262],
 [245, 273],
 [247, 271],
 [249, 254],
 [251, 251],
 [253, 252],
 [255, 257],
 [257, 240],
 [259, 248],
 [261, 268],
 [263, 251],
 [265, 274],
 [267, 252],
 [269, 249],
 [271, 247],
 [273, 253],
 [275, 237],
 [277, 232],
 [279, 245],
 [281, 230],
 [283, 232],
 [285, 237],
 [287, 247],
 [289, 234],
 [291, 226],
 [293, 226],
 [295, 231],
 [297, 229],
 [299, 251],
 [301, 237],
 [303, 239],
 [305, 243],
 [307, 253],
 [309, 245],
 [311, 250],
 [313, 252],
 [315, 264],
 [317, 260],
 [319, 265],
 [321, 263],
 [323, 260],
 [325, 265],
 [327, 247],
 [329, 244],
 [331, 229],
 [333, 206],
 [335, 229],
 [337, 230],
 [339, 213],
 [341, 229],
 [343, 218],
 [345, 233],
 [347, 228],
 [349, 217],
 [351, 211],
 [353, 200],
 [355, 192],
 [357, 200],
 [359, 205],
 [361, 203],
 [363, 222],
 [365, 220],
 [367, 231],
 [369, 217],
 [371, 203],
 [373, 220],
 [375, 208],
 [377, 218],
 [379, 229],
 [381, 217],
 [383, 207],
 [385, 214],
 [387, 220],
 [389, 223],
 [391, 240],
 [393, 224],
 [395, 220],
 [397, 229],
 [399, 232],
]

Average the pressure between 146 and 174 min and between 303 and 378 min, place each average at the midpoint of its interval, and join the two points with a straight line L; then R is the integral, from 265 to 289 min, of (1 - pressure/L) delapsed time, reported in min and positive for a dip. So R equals 2.3 min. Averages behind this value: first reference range 342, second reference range 230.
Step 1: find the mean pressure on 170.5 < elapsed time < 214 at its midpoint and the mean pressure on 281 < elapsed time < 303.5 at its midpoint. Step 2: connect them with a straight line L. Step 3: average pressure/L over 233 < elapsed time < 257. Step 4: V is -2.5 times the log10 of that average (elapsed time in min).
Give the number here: 0.06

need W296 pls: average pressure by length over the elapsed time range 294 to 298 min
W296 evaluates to 230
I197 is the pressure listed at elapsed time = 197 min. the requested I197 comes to 343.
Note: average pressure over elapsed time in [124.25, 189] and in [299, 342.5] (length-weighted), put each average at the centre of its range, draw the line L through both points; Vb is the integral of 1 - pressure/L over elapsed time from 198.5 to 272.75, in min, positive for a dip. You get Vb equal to 5.0 min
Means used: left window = 340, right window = 244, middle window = 274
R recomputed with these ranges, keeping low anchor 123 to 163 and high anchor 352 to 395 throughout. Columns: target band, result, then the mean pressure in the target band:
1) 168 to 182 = -0.4 min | 336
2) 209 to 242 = 2.4 min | 277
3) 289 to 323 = 0.9 min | 246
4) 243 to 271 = 2.4 min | 257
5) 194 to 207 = -0.6 min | 328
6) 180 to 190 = -0.2 min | 328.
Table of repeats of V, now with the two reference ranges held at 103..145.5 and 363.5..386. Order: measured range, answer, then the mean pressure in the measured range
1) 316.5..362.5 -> 0.033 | 228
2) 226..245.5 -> 0.047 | 274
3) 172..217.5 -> -0.059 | 323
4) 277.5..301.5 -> 0.105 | 235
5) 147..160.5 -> -0.085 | 353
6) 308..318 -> -0.029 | 254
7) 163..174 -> -0.040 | 331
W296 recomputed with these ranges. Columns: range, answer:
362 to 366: 221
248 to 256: 254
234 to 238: 273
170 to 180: 337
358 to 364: 210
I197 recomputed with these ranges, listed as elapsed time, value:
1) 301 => 237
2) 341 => 229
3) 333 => 206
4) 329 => 244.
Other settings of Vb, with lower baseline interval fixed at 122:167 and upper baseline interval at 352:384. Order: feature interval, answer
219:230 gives 1.1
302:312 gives 0.1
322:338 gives -0.3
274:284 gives 1.1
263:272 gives 0.5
